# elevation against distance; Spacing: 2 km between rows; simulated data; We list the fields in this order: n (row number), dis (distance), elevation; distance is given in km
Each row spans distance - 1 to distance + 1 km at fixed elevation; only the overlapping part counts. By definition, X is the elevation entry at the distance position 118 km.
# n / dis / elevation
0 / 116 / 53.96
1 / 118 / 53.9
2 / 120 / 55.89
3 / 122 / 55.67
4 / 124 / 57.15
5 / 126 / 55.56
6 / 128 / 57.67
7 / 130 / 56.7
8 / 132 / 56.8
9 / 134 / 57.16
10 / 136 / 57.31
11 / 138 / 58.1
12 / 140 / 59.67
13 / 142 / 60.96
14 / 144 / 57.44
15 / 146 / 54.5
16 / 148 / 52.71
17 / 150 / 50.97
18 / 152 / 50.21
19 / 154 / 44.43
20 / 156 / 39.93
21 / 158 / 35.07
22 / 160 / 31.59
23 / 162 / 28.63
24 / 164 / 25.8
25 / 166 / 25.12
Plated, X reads 53.9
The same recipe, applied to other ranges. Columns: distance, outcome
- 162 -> 28.63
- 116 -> 53.96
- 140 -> 59.67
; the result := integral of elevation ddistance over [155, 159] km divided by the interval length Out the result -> 37.5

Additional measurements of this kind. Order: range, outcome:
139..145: 59.4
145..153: 52.1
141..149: 56.4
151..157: 44.9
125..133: 56.7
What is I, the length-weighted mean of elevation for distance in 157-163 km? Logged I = 31.8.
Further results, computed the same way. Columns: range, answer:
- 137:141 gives 58.9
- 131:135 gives 57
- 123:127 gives 56.4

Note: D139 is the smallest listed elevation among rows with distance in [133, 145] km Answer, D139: 57.16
